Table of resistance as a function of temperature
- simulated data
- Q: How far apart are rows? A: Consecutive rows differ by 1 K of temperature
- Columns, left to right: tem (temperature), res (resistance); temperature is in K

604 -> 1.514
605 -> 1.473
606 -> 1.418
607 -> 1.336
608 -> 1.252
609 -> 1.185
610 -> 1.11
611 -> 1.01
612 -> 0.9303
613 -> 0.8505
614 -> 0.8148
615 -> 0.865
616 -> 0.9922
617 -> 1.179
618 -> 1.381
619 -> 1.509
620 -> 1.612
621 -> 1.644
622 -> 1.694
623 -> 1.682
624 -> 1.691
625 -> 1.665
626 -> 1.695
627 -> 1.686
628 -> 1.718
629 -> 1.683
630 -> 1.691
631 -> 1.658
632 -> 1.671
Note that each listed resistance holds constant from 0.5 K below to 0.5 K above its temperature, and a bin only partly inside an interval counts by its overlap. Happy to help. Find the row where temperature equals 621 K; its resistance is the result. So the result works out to 1.644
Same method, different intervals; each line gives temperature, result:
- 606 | 1.418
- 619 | 1.509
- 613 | 0.8505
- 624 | 1.691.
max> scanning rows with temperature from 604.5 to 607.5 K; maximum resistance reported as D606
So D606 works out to 1.473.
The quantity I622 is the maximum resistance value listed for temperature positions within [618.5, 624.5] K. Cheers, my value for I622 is 1.694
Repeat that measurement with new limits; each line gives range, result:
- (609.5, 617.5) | 1.179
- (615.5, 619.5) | 1.509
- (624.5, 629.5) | 1.718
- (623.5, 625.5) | 1.691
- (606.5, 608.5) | 1.336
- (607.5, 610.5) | 1.252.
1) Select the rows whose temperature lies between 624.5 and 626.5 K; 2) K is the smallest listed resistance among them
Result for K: 1.665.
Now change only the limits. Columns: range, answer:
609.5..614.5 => 0.8148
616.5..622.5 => 1.179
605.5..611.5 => 1.01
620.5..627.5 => 1.644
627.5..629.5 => 1.683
